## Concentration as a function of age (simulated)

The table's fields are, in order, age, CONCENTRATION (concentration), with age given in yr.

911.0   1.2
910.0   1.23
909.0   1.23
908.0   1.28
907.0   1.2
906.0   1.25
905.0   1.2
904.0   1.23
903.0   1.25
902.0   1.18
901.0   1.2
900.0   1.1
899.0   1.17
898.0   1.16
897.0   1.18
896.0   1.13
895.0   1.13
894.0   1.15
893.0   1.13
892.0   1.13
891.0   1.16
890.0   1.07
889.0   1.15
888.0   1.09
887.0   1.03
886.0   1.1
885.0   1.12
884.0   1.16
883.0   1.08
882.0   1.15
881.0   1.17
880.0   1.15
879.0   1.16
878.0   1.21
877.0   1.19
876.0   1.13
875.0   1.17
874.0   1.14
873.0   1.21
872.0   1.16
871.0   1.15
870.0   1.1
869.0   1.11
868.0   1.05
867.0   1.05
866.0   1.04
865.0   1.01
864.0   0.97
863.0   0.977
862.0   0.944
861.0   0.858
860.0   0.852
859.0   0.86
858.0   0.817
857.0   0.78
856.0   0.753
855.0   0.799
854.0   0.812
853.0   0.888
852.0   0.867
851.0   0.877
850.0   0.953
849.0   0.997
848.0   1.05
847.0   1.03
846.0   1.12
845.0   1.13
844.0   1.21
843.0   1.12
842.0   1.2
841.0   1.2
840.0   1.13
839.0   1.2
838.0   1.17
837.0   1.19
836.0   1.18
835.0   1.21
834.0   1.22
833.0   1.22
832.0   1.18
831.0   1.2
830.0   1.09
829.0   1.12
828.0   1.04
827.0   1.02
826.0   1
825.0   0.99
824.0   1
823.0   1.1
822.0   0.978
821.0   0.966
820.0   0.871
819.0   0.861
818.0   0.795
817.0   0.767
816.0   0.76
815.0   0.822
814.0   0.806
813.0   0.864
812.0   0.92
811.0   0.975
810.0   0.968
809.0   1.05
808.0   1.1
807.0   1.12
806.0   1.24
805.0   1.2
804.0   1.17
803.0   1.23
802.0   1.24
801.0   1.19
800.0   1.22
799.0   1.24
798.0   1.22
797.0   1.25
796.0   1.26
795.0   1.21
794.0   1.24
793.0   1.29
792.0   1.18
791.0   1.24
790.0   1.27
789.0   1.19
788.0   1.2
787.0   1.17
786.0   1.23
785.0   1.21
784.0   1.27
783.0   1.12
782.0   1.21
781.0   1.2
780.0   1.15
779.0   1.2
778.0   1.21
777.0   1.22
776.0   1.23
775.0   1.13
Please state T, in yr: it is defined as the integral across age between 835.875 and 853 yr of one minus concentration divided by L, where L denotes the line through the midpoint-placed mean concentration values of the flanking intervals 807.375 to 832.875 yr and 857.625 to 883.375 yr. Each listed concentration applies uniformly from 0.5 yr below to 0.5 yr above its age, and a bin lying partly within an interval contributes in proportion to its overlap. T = -1.17 yr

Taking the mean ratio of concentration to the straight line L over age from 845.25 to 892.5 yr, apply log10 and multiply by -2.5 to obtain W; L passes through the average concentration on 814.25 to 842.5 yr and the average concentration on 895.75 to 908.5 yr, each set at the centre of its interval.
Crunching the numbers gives 0.10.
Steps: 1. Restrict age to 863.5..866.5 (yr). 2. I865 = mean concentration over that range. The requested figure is 1.01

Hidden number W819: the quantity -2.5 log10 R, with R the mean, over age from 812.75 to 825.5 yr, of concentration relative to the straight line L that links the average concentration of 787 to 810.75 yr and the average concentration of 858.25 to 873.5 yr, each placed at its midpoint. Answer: 0.27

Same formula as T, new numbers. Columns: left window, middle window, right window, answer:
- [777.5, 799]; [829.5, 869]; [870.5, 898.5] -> 4.65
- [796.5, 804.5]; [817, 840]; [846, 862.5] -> -0.55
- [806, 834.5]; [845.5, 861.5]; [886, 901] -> 2.45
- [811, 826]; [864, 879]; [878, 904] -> -0.57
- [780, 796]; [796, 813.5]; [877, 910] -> 1.07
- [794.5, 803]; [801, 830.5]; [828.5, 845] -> 4.90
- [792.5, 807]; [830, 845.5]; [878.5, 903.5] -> 0.11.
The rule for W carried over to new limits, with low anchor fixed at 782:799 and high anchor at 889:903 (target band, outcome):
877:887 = 0.02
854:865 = 0.33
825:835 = 0.07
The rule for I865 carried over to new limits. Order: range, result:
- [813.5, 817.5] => 0.789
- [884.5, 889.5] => 1.1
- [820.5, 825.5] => 1.01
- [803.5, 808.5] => 1.17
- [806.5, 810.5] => 1.06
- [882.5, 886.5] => 1.12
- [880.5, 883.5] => 1.13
